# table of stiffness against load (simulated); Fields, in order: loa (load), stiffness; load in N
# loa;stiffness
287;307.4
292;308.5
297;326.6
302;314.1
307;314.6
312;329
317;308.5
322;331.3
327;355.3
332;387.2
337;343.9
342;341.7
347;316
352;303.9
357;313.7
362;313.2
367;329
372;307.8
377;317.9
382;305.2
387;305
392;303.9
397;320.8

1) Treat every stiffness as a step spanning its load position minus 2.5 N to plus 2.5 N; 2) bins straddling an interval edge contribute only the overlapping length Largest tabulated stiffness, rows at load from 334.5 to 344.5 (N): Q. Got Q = 343.9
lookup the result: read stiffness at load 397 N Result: 320.8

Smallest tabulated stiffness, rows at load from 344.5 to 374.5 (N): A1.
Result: 303.9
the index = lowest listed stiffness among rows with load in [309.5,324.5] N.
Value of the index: 308.5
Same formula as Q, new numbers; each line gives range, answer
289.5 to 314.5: 329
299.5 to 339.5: 387.2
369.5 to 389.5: 317.9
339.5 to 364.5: 341.7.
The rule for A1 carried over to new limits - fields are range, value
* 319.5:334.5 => 331.3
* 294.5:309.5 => 314.1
